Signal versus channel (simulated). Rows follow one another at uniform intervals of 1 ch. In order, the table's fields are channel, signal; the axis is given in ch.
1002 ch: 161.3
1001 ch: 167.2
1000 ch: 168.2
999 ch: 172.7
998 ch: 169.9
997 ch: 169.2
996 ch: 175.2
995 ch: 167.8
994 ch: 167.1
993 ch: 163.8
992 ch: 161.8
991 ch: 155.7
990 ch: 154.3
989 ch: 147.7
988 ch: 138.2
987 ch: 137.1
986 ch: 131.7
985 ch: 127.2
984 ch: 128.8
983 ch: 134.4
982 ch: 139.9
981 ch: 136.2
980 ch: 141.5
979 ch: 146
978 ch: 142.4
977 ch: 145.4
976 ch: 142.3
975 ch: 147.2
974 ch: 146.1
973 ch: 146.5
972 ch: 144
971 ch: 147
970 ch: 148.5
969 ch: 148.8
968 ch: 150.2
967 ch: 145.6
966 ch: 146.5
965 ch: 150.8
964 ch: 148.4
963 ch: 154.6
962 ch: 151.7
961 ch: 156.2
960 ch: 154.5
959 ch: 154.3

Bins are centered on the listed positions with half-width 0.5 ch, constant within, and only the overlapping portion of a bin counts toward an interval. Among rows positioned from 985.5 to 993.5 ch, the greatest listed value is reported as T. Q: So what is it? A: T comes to 163.8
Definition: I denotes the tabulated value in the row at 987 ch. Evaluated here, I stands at 137.1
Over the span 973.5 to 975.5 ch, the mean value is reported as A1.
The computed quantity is 147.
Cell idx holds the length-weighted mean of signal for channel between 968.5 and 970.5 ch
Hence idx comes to 149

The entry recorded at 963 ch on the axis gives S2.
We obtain 154.6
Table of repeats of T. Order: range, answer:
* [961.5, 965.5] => 154.6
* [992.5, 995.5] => 167.8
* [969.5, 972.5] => 148.5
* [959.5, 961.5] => 156.2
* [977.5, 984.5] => 146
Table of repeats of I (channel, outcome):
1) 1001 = 167.2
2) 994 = 167.1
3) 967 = 145.6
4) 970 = 148.5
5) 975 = 147.2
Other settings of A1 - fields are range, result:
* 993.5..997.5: 170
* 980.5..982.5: 138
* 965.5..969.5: 148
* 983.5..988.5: 133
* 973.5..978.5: 145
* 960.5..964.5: 153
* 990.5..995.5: 163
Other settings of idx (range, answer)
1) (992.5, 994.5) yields 165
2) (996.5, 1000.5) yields 170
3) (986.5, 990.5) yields 144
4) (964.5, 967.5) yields 148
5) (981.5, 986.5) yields 132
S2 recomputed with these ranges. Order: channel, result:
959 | 154.3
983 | 134.4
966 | 146.5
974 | 146.1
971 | 147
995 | 167.8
